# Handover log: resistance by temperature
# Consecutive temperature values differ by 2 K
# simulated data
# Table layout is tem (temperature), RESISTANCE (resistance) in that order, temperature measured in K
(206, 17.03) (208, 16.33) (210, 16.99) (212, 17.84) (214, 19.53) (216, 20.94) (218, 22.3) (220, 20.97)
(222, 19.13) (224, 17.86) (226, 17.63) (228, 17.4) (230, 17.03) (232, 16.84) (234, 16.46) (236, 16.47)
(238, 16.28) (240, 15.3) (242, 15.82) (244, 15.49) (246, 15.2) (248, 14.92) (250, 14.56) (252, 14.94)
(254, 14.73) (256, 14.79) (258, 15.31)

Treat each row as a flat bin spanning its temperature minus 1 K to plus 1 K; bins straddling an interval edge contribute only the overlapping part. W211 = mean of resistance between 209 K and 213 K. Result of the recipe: 17.4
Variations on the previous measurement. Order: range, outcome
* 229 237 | 16.7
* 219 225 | 19.3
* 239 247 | 15.5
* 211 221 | 20.3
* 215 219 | 21.6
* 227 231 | 17.2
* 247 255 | 14.8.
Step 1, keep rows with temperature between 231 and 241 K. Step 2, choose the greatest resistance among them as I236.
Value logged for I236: 16.84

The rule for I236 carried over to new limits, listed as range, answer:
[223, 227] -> 17.86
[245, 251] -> 15.2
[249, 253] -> 14.94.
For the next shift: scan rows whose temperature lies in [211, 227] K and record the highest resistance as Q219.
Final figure 22.3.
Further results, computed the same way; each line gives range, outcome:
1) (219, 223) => 20.97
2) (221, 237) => 19.13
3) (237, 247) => 16.28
